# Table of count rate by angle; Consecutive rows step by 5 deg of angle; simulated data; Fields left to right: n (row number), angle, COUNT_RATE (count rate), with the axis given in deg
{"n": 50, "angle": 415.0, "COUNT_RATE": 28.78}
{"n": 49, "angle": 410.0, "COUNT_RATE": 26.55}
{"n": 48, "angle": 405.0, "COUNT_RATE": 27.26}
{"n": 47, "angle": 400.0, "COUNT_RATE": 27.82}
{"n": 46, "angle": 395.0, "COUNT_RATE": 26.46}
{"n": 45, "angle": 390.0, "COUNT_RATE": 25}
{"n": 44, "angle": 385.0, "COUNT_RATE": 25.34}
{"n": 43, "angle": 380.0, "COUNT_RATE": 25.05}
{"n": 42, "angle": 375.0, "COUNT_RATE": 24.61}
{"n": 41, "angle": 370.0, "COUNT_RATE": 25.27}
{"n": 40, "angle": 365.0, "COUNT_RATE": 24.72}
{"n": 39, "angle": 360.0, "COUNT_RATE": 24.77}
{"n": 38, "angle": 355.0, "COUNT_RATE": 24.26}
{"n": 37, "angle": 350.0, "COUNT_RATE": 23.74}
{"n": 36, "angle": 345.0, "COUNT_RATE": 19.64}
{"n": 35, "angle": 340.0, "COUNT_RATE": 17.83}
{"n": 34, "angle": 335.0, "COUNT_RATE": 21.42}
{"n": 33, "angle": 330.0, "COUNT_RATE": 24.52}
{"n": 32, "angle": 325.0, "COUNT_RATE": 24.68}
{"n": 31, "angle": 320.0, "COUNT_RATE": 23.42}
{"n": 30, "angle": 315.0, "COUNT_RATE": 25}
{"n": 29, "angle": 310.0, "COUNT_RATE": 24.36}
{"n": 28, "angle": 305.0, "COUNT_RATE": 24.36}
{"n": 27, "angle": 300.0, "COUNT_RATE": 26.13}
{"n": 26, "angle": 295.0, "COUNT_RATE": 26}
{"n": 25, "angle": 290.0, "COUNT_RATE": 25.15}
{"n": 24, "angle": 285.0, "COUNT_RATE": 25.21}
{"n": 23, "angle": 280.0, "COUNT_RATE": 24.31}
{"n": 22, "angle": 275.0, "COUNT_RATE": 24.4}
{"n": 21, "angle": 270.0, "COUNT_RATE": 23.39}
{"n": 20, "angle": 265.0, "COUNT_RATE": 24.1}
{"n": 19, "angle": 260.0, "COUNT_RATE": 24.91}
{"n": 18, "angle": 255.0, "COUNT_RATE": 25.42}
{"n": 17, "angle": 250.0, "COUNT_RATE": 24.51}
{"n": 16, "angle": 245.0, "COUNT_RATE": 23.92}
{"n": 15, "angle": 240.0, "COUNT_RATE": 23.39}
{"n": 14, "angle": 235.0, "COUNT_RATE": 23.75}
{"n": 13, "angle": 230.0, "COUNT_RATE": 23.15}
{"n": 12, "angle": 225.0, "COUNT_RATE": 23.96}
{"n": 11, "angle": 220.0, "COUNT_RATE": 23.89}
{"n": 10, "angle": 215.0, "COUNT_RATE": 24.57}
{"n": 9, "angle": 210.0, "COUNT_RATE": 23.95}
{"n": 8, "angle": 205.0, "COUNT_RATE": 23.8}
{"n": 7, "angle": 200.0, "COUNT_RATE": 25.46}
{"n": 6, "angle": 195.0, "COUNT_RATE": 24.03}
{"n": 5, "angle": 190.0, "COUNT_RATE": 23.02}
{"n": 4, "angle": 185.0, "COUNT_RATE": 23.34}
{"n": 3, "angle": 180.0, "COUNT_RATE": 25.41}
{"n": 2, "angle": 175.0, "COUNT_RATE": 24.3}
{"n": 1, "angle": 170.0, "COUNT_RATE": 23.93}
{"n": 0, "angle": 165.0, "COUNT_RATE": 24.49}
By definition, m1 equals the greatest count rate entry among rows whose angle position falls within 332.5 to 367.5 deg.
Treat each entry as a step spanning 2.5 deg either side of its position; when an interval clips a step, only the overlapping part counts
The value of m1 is 24.77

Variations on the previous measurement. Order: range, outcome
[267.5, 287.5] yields 25.21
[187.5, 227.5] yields 25.46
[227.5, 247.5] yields 23.92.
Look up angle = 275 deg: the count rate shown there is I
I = 24.4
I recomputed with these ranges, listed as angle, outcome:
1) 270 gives 23.39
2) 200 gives 25.46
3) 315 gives 25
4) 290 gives 25.15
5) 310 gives 24.36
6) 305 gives 24.36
